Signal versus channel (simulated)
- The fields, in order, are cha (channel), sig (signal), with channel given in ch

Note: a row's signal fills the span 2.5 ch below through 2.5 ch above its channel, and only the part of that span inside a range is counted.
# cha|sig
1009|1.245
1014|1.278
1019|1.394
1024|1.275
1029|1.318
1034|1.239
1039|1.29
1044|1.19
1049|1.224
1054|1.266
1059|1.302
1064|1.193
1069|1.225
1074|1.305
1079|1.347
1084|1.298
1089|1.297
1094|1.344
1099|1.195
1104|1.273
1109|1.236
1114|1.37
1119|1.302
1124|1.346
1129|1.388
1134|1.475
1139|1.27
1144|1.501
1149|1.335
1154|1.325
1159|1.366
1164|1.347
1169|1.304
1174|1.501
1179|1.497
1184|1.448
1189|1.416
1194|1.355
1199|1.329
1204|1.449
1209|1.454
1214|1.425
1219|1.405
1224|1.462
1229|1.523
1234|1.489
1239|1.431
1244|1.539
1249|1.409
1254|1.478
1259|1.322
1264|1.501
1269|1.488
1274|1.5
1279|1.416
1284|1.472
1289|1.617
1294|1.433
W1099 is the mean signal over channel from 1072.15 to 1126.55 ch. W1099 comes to 1.3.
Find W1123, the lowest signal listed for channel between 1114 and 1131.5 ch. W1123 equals 1.302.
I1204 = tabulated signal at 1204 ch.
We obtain 1.449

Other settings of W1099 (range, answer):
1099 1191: 1.37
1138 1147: 1.4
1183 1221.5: 1.41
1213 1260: 1.45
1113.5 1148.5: 1.38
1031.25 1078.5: 1.25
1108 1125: 1.32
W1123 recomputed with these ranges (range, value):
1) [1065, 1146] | 1.195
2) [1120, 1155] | 1.27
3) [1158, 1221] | 1.304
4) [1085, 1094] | 1.297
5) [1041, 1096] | 1.19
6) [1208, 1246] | 1.405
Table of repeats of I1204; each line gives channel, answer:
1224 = 1.462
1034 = 1.239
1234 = 1.489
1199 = 1.329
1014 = 1.278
